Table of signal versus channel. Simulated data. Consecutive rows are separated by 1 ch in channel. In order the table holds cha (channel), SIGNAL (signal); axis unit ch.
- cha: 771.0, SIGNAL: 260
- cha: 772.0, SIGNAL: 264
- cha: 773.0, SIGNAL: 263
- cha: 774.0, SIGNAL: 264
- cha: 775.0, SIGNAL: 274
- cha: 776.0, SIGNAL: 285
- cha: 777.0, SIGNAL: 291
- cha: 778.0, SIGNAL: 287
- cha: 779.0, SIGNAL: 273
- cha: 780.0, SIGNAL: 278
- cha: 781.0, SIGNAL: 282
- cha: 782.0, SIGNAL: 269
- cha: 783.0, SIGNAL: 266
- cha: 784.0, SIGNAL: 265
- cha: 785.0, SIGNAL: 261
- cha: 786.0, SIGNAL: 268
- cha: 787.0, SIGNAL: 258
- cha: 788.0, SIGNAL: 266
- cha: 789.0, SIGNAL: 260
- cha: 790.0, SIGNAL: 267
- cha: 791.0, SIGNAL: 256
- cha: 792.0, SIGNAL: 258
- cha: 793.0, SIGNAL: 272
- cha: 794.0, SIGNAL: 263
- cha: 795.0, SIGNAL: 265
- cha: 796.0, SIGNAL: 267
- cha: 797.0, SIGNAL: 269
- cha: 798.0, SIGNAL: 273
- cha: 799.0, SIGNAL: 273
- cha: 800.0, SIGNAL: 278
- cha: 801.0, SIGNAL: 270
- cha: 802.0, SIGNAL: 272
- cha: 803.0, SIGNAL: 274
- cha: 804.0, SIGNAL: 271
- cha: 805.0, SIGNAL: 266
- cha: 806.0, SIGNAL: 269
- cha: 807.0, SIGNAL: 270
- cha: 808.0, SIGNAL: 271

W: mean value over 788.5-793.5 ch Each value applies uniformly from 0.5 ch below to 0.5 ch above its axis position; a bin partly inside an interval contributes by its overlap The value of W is 263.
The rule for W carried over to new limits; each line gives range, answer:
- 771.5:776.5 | 270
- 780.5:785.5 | 269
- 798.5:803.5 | 273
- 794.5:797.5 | 267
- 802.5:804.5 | 272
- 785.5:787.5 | 263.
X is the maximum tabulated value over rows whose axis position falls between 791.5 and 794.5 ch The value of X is 272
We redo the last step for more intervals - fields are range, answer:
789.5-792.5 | 267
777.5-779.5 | 287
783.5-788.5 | 268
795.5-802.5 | 278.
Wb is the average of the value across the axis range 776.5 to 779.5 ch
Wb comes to 284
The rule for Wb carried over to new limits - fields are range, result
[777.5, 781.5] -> 280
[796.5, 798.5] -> 271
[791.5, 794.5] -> 264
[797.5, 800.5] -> 275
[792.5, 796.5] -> 267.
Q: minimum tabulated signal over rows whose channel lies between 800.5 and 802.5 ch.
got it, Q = 270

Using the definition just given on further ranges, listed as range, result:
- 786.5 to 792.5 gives 256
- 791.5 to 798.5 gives 258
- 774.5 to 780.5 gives 273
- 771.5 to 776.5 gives 263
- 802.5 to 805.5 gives 266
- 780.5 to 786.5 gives 261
